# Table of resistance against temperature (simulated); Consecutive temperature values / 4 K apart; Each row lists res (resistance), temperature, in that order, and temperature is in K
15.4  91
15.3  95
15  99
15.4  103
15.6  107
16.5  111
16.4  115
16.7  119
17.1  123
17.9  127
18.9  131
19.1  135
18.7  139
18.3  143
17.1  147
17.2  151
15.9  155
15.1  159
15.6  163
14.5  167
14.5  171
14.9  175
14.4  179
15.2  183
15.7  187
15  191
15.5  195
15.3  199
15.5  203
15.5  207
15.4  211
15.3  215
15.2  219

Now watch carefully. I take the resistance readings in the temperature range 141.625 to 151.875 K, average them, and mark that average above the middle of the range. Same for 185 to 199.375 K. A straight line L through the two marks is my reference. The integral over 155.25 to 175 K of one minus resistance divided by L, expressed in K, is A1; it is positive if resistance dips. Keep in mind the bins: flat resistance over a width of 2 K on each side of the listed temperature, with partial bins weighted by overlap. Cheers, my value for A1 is 2.0 K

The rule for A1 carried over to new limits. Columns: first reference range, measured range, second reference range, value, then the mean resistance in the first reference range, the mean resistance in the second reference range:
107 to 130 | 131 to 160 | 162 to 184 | -3.0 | 16.9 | 14.8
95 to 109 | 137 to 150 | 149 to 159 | -1.5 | 15.3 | 16.3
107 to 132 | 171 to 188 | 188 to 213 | 0.9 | 17.1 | 15.4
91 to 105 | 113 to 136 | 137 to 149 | -1.0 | 15.3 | 18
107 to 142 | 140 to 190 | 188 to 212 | 2.0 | 17.6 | 15.4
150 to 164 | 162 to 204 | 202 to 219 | 1.5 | 15.9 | 15.4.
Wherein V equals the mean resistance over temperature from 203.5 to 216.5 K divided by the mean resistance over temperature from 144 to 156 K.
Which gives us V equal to 0.91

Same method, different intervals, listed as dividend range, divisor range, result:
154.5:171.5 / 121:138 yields 0.83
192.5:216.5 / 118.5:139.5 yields 0.85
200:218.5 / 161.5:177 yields 1.04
